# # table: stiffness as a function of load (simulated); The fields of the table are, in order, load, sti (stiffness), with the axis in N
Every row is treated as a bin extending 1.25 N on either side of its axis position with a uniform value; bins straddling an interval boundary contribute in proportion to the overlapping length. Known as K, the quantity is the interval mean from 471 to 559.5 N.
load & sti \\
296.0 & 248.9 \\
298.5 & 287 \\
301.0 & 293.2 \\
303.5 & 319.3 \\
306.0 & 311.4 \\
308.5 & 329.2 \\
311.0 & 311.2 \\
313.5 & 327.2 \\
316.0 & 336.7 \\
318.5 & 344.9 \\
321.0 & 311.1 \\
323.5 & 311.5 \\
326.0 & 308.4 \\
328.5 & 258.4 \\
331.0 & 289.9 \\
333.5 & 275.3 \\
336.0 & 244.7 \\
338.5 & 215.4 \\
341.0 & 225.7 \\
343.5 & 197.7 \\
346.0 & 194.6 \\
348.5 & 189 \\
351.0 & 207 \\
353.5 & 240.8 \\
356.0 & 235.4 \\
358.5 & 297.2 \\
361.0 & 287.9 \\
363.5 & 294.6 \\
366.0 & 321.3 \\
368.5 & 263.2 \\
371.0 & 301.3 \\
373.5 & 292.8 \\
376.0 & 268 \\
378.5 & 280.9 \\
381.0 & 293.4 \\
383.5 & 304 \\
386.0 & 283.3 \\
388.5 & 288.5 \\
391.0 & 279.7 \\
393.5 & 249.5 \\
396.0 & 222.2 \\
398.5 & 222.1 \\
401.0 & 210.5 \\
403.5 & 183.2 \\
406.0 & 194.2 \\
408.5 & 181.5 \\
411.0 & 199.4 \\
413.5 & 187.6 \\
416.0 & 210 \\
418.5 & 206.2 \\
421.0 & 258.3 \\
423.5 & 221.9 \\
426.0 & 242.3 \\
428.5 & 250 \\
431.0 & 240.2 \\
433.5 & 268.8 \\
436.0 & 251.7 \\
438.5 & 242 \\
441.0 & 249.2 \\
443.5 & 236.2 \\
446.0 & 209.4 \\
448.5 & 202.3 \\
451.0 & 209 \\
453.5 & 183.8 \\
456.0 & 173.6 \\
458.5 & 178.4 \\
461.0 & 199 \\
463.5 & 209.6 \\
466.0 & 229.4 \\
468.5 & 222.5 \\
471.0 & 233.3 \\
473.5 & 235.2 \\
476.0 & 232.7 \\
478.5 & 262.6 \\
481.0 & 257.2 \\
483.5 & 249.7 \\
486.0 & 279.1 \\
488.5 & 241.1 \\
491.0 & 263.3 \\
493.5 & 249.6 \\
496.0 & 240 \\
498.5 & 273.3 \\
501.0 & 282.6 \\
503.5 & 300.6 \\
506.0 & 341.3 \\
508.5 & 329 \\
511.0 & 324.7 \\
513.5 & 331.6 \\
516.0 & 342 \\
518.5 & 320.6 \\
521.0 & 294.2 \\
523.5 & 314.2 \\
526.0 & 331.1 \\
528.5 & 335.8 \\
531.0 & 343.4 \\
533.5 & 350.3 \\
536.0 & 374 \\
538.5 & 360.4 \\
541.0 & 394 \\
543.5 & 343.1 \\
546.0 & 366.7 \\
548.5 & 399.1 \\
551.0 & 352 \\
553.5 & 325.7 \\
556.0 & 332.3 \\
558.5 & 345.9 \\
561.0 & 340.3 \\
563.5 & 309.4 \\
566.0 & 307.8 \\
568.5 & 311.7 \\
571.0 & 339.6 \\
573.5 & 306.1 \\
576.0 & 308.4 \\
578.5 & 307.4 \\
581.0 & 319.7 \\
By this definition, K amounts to 311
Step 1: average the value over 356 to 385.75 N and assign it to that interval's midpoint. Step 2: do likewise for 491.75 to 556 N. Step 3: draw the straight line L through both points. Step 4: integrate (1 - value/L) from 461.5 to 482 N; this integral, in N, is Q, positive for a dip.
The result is 5.3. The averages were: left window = 289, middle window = 234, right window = 328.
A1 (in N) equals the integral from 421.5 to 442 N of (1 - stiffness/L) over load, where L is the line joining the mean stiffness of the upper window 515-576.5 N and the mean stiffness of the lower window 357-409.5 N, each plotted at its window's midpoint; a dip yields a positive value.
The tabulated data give 2.8 N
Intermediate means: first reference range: 263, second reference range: 338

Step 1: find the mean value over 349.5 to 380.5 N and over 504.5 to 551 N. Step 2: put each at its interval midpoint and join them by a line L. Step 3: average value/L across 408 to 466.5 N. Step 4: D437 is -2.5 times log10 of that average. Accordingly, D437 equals 0.36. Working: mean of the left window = 274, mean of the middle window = 219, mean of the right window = 344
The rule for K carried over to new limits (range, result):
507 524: 323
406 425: 209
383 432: 231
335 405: 253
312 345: 280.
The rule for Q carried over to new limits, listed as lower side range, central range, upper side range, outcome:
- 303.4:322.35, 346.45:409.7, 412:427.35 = 1.4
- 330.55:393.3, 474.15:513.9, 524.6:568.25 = 5.7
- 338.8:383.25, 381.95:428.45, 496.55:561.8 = 7.8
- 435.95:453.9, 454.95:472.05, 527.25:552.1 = 3.0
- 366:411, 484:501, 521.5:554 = 3.3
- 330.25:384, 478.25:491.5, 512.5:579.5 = 2.3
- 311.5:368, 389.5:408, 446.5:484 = 1.7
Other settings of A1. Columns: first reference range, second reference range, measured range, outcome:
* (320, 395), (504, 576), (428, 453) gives 5.41 N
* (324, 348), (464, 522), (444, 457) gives 3.33 N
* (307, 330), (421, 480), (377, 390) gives -0.87 N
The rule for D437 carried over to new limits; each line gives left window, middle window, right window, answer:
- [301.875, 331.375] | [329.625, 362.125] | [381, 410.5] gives 0.20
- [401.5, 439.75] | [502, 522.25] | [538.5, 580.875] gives -0.09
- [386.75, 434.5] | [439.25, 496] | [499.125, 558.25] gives 0.23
